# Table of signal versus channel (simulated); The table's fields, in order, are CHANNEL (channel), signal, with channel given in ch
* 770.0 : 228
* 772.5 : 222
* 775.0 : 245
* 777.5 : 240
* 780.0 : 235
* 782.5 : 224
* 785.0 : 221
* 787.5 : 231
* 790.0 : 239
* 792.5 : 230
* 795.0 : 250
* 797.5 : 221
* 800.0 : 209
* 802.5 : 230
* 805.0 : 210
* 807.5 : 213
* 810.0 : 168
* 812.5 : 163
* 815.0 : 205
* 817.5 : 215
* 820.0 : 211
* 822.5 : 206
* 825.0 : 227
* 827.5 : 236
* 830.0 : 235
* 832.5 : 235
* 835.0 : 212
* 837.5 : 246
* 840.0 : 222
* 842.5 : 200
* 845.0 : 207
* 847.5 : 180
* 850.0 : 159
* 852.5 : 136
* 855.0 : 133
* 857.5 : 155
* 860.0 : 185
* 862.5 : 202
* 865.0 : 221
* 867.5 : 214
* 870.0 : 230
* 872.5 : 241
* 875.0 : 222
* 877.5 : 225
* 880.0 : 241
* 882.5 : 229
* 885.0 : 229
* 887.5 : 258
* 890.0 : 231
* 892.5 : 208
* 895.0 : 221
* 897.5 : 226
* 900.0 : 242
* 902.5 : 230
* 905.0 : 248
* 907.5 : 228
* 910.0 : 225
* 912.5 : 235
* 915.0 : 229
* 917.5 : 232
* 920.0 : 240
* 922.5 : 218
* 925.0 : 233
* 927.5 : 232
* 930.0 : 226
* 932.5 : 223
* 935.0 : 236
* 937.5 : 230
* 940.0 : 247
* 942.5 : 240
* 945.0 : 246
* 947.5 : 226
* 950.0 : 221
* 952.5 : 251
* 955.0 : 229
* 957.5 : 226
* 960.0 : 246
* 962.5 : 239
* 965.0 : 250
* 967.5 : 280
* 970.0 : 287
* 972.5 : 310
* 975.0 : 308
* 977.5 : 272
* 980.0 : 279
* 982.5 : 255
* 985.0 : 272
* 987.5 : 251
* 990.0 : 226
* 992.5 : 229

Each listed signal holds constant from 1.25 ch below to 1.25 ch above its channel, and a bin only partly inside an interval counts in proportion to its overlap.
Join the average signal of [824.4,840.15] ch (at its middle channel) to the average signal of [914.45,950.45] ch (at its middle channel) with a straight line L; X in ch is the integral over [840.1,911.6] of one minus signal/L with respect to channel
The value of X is 6.1 ch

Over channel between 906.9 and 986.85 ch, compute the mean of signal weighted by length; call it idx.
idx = 246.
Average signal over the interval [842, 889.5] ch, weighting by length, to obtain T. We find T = 204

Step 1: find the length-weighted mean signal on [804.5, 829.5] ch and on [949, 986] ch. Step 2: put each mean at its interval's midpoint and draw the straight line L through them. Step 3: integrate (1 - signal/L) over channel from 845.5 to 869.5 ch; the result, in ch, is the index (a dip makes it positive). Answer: 4.6 ch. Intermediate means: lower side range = 206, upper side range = 262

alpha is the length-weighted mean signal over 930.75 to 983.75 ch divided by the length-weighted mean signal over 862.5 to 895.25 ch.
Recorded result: 1.1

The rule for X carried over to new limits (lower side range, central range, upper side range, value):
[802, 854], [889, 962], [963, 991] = 4.8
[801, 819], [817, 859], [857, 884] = 1.5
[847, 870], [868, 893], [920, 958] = -4.9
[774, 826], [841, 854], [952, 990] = 3.1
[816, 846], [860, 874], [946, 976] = 0.7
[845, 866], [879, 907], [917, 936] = -4.1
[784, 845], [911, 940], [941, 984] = 1.9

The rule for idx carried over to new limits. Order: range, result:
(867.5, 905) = 231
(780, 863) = 207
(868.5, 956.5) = 232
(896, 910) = 234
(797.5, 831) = 210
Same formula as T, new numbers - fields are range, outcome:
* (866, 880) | 228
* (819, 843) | 224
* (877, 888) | 236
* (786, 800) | 232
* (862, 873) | 222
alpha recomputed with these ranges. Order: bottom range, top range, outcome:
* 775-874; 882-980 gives 1.15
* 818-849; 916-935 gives 1.06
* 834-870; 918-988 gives 1.30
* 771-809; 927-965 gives 1.03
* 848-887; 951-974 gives 1.27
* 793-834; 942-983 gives 1.20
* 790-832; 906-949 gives 1.08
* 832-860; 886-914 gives 1.23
